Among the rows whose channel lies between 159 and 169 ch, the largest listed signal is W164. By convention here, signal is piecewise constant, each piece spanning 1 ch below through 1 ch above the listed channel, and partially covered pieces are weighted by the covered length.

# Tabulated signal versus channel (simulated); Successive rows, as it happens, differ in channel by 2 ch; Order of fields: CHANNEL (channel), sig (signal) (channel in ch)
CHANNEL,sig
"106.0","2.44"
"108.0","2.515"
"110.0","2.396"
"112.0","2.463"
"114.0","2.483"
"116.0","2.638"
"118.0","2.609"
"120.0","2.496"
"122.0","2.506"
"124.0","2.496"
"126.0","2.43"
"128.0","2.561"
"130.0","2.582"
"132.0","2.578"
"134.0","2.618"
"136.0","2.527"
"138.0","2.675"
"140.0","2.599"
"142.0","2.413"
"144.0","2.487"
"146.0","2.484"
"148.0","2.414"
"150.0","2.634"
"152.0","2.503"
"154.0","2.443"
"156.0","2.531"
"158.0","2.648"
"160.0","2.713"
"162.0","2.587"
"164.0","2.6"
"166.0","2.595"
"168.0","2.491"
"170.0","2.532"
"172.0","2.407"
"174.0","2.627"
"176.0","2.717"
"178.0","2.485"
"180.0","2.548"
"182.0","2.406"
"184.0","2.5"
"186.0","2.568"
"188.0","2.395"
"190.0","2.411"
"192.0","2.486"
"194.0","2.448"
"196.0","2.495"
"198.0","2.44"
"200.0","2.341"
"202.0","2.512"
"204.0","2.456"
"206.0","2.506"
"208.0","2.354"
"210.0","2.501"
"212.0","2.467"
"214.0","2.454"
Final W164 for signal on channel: 2.713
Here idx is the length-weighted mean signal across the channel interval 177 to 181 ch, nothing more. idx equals 2.52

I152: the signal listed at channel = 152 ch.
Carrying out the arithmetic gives 2.503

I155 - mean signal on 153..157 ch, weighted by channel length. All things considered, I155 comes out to 2.49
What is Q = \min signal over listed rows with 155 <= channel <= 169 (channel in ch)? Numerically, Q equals 2.491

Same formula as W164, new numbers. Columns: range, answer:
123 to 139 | 2.675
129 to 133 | 2.582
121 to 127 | 2.506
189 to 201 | 2.495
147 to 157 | 2.634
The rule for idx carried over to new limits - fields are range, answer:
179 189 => 2.48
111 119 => 2.55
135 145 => 2.54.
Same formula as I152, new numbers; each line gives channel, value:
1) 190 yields 2.411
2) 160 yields 2.713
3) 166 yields 2.595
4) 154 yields 2.443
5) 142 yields 2.413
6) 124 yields 2.496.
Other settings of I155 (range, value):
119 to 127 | 2.48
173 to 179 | 2.61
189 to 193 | 2.45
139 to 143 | 2.51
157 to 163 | 2.65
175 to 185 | 2.53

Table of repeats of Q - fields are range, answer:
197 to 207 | 2.341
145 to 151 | 2.414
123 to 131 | 2.43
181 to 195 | 2.395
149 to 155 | 2.443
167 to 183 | 2.406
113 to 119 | 2.483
